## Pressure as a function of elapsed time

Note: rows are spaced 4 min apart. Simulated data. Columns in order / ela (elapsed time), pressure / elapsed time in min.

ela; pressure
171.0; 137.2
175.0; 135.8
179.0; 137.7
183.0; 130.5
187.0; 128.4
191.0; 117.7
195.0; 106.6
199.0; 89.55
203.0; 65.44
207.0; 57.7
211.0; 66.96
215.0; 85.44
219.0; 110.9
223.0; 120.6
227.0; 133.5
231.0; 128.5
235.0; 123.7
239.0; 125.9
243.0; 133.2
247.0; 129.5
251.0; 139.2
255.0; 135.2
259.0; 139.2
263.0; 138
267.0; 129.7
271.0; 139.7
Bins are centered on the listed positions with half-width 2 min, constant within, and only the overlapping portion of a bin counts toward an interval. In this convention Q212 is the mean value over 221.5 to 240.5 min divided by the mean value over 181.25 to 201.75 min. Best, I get 1.1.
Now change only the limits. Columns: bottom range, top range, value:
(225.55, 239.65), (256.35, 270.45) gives 1.06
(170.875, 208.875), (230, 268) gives 1.21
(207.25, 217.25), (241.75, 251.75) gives 1.81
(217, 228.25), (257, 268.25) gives 1.13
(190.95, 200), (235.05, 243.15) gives 1.23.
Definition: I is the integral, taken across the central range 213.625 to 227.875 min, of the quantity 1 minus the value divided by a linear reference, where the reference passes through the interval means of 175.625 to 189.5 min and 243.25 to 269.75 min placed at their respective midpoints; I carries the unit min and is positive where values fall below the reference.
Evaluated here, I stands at 2.3 min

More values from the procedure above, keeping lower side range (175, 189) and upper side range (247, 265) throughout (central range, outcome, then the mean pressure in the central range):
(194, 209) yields 6.25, 78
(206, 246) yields 7.37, 110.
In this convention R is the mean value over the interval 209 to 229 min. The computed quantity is 103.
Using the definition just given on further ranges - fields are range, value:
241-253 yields 134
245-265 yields 136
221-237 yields 127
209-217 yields 76.2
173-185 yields 135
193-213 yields 77.2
